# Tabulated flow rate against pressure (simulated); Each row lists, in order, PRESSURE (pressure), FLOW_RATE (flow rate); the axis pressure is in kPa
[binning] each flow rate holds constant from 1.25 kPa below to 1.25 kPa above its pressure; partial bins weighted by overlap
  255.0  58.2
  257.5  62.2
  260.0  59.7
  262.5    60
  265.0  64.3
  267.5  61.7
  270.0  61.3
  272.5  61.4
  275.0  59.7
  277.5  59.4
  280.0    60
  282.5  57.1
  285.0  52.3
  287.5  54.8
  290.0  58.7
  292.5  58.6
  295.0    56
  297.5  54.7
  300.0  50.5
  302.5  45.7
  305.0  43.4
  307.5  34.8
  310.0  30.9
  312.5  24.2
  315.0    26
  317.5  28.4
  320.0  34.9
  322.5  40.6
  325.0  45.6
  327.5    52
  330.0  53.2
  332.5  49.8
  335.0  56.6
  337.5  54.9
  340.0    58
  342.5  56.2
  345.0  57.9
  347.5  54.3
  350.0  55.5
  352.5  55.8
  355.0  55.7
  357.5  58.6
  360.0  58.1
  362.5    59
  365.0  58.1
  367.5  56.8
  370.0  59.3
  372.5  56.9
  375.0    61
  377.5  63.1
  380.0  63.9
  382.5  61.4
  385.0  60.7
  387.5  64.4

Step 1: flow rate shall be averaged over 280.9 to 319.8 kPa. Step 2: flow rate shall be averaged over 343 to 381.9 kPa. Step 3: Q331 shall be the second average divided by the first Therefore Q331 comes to 1.30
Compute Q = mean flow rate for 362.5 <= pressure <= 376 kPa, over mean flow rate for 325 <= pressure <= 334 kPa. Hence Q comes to 1.15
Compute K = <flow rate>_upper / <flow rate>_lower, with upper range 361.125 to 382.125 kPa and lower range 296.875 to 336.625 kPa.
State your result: 1.43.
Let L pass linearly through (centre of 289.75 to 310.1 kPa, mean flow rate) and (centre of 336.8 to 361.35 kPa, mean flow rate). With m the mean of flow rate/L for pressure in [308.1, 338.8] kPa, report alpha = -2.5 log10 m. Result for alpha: 0.27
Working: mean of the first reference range 48.6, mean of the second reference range 56.5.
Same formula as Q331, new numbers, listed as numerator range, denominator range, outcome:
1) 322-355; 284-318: 1.20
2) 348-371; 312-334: 1.43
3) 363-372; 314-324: 1.76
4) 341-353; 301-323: 1.63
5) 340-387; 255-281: 0.96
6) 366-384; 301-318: 1.78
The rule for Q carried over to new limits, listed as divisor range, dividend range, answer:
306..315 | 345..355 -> 1.87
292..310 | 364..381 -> 1.26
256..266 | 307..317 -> 0.46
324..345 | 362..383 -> 1.12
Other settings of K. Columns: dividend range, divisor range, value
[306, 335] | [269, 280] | 0.65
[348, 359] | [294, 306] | 1.12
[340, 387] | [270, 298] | 1.01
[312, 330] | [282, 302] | 0.69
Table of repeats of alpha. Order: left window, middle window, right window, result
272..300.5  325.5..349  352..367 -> 0.06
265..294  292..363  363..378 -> 0.21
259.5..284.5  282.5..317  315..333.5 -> 0.13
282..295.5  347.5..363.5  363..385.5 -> 0.04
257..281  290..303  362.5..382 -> 0.12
